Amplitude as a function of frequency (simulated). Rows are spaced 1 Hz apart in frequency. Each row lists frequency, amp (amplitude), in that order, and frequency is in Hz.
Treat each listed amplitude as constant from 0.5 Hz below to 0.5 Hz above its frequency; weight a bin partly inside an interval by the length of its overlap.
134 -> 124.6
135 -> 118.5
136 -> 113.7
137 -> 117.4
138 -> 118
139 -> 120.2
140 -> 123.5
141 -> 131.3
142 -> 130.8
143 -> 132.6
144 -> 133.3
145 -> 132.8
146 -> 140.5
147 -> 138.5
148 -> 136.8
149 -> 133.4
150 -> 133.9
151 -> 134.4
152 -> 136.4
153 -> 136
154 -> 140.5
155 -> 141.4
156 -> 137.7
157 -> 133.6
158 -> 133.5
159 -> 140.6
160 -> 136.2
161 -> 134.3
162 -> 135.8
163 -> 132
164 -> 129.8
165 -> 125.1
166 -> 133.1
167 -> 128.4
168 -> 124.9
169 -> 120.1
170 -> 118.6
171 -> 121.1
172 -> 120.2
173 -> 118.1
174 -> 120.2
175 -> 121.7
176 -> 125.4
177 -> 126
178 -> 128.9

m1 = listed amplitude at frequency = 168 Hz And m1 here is 124.9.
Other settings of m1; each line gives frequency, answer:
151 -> 134.4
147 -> 138.5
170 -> 118.6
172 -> 120.2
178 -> 128.9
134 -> 124.6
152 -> 136.4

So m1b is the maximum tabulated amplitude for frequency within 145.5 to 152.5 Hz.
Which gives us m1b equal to 140.5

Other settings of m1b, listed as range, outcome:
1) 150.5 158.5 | 141.4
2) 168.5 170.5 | 120.1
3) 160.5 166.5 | 135.8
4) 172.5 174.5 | 120.2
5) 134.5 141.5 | 131.3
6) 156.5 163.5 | 140.6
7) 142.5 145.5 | 133.3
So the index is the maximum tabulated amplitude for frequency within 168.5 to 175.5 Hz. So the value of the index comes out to 121.7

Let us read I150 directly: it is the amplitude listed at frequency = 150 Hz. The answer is 133.9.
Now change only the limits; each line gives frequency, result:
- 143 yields 132.6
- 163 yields 132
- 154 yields 140.5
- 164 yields 129.8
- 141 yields 131.3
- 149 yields 133.4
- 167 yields 128.4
